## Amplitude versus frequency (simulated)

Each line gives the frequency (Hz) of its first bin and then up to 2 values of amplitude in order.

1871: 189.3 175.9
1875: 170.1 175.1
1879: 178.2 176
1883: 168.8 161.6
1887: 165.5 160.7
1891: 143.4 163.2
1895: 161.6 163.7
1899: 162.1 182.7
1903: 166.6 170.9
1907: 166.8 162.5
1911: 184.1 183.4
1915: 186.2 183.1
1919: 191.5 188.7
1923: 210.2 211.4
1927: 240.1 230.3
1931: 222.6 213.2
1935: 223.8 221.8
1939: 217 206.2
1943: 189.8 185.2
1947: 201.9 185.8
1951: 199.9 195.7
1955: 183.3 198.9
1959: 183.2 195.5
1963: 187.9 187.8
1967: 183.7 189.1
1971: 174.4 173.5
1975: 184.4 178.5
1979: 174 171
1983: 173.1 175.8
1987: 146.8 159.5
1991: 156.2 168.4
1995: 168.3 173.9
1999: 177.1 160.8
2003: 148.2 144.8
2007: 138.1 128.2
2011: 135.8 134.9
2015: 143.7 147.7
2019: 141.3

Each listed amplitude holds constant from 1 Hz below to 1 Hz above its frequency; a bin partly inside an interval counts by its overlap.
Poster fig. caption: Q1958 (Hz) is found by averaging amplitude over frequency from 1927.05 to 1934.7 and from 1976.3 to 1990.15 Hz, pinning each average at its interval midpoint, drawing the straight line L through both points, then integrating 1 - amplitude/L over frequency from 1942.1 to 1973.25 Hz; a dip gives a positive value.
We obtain 1.0 Hz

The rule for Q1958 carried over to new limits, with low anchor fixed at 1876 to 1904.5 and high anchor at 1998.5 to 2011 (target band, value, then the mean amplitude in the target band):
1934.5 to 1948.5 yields -4.2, 205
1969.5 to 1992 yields -2.8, 170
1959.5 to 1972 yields -2.6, 186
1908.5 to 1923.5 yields -2.2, 186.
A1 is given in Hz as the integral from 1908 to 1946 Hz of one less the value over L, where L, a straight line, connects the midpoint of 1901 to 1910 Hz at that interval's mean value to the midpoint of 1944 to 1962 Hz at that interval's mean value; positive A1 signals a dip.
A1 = -5.0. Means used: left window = 168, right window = 192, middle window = 203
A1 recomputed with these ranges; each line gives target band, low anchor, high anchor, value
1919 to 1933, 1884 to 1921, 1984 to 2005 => -3.88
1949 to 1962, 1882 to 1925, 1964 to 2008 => -1.66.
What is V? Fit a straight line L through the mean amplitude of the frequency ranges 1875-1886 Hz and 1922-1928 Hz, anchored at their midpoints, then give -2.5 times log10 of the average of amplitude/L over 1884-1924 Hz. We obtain 0.14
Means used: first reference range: 172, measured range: 173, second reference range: 221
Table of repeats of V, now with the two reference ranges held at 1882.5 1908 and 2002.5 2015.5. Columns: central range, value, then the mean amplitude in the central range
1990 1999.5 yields -0.19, 168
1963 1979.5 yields -0.23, 181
